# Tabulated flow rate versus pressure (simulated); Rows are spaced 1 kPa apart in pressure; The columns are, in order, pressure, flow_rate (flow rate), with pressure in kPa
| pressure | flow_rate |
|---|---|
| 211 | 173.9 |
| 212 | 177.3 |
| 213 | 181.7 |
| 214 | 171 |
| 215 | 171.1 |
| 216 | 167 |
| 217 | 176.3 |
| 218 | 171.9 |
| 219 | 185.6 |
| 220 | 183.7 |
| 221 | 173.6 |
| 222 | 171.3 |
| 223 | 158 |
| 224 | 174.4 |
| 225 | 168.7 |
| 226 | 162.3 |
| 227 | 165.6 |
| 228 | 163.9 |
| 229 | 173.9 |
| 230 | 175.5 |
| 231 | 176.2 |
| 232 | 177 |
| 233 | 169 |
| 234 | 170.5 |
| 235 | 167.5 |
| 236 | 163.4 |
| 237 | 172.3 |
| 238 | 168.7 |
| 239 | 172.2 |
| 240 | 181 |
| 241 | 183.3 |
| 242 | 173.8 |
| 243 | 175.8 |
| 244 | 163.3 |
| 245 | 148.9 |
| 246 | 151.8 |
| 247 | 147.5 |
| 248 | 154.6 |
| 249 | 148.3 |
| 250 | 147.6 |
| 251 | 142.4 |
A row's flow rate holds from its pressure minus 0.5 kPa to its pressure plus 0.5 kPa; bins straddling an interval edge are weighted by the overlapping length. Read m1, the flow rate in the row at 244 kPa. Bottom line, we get 163.3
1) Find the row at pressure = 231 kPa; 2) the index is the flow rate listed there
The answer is 176.2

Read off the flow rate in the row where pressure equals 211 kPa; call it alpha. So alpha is 173.9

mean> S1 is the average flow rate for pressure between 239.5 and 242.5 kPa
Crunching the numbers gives 179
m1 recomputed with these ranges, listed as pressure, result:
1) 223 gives 158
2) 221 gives 173.6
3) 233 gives 169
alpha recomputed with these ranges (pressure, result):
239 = 172.2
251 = 142.4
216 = 167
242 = 173.8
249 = 148.3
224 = 174.4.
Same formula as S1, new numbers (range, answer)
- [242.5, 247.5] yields 157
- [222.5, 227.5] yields 166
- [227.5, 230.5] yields 171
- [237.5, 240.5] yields 174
